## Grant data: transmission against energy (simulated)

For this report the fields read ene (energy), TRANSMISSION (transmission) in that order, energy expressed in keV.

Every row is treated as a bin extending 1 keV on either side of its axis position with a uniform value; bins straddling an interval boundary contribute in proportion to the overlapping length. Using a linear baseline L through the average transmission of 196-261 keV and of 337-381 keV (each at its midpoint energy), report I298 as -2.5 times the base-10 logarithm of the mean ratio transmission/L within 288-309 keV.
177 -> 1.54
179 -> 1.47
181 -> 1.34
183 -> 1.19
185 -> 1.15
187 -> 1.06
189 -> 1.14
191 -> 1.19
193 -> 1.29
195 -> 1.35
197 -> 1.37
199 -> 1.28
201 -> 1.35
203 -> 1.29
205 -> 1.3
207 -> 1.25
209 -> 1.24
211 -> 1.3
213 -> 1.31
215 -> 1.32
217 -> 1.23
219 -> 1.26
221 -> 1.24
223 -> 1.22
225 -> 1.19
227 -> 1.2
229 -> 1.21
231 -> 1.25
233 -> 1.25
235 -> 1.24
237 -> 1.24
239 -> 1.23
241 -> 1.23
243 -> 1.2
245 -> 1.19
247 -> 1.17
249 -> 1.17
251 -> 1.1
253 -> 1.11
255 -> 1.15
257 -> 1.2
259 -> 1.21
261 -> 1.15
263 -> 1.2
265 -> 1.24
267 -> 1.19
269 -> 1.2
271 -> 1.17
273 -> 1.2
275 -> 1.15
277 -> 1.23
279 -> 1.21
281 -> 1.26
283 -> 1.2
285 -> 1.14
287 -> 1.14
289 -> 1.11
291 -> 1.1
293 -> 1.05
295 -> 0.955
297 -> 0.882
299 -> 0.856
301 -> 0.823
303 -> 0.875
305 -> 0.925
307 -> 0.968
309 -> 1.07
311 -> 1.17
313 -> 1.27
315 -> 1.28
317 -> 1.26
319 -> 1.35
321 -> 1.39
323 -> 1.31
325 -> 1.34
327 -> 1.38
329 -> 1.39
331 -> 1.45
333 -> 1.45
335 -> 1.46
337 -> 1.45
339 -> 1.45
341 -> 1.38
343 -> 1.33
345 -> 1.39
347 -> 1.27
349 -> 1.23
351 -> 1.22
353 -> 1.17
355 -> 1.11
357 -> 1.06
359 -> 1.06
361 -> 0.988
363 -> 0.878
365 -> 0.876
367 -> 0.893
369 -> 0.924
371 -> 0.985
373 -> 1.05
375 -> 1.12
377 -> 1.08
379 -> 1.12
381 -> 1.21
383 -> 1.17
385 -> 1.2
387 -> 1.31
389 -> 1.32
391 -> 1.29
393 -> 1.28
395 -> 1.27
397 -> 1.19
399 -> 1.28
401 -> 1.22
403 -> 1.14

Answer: 0.22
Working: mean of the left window 1.23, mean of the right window 1.13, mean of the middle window 0.96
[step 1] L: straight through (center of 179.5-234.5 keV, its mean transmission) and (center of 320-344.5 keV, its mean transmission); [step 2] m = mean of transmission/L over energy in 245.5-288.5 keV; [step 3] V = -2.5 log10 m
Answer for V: 0.124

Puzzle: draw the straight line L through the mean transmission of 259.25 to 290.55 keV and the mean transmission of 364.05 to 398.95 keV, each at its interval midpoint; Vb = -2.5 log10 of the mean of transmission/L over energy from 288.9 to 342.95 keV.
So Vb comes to -0.03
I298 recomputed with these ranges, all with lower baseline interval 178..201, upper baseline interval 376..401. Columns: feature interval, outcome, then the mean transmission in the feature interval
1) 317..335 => -0.12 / 1.38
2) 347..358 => 0.06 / 1.17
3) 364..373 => 0.30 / 0.934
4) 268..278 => 0.05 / 1.19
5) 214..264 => 0.04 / 1.21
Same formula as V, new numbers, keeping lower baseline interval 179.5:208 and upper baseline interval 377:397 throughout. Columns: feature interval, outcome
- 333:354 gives -0.09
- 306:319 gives 0.05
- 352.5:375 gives 0.23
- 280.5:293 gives 0.09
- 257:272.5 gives 0.05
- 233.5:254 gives 0.05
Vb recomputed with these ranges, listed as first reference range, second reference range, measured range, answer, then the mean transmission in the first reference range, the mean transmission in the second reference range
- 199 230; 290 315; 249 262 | -0.01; 1.26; 1.01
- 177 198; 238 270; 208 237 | -0.02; 1.27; 1.18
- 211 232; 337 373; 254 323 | 0.05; 1.25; 1.14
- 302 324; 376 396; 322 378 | -0.01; 1.17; 1.23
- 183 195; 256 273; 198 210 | -0.09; 1.18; 1.2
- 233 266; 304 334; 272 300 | 0.12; 1.19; 1.27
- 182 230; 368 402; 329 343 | -0.19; 1.25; 1.18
